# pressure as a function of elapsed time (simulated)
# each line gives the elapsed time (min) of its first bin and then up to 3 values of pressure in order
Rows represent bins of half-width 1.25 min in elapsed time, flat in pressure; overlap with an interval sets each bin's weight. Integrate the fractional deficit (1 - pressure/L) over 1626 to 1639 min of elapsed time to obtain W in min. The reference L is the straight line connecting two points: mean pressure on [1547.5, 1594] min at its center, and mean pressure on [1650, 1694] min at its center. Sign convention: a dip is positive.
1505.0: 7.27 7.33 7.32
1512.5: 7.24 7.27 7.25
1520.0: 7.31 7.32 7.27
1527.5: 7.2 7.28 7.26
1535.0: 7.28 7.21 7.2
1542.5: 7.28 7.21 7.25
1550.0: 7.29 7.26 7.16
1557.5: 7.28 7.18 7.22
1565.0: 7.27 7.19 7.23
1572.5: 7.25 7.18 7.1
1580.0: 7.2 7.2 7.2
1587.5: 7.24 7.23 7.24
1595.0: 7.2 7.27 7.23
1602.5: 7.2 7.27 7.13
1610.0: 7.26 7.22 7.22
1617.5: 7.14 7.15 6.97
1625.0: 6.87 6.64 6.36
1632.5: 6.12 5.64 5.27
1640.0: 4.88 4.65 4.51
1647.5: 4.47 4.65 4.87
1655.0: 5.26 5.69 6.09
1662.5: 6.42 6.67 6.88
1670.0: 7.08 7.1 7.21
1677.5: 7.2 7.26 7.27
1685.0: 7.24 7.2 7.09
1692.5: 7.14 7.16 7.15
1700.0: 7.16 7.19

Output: 1.6 min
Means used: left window 7.22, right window 6.63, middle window 6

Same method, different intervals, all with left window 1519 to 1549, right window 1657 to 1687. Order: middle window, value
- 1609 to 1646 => 3.9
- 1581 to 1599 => -0.3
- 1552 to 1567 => -0.1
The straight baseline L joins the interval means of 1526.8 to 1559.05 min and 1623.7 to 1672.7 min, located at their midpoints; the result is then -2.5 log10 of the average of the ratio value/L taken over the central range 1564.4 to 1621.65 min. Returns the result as -0.11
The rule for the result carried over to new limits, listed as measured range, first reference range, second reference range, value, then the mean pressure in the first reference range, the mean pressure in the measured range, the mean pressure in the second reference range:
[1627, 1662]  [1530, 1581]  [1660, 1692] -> 0.30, 7.23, 5.36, 7.02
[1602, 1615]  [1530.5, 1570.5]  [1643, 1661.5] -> -0.20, 7.24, 7.22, 5.08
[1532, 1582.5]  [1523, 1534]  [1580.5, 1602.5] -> 0.00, 7.26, 7.22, 7.22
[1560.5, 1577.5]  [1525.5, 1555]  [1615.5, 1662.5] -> -0.06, 7.24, 7.21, 5.78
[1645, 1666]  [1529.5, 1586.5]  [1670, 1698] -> 0.30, 7.22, 5.44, 7.18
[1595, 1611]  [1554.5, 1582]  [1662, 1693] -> -0.01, 7.21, 7.22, 7.07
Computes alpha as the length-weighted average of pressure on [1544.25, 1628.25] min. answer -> 7.18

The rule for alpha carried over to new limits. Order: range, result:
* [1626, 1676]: 5.82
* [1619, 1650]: 5.74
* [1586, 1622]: 7.21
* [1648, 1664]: 5.47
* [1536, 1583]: 7.22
